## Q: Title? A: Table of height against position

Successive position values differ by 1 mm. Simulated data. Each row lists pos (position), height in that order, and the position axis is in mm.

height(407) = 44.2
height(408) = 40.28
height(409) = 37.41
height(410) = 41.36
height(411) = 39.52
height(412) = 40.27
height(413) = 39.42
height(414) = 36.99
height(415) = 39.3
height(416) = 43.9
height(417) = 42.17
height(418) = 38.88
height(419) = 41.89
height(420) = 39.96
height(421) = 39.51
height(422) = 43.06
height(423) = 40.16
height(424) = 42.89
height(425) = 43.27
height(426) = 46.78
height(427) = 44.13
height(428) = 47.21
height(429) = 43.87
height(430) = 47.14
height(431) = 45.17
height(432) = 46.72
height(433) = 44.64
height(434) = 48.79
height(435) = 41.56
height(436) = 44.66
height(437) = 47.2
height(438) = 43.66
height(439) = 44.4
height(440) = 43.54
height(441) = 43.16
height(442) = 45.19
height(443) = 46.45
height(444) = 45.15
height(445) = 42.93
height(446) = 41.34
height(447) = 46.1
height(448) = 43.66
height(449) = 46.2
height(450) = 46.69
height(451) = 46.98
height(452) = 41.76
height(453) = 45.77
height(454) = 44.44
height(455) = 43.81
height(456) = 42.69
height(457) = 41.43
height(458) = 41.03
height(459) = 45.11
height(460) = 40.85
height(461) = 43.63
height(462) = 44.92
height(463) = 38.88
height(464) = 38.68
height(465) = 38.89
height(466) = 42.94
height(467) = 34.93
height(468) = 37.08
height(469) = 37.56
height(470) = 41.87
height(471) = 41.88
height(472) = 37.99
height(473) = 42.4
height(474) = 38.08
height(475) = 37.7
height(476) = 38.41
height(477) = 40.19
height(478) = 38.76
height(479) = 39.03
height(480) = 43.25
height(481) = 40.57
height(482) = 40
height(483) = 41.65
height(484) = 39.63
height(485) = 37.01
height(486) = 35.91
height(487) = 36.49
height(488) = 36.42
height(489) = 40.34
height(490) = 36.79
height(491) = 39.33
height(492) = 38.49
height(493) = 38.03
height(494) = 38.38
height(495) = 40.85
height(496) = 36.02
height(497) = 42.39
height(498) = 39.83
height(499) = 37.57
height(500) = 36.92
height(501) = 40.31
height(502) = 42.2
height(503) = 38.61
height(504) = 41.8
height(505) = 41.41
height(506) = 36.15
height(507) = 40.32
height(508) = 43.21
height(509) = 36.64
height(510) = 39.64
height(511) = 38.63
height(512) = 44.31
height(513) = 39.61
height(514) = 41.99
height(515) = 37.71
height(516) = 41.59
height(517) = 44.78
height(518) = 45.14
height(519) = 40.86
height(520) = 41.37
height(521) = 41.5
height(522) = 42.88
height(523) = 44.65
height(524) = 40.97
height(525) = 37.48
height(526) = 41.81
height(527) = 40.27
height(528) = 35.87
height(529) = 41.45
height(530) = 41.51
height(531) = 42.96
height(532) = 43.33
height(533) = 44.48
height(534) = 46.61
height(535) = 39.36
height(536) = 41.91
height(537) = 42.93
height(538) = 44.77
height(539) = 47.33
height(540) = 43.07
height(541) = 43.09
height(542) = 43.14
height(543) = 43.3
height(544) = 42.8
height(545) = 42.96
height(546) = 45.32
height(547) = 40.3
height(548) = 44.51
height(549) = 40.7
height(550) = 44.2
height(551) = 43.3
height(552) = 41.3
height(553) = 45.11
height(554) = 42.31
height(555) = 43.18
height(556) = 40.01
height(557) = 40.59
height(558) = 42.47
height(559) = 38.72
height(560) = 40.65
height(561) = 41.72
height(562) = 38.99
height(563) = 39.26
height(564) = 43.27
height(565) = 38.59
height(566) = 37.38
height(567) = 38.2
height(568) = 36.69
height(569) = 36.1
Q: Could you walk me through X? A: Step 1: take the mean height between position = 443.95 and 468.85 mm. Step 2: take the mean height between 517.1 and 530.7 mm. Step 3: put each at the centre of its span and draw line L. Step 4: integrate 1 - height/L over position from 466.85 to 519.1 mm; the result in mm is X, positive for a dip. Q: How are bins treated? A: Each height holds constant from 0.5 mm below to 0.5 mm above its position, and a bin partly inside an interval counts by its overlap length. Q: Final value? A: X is 2.86 mm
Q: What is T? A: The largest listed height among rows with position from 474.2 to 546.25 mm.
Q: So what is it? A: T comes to 47.33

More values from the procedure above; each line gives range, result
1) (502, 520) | 45.14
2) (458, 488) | 45.11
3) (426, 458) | 48.79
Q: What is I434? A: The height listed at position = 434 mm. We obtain 48.79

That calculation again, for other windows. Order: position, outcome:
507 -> 40.32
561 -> 41.72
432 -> 46.72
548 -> 44.51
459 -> 45.11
